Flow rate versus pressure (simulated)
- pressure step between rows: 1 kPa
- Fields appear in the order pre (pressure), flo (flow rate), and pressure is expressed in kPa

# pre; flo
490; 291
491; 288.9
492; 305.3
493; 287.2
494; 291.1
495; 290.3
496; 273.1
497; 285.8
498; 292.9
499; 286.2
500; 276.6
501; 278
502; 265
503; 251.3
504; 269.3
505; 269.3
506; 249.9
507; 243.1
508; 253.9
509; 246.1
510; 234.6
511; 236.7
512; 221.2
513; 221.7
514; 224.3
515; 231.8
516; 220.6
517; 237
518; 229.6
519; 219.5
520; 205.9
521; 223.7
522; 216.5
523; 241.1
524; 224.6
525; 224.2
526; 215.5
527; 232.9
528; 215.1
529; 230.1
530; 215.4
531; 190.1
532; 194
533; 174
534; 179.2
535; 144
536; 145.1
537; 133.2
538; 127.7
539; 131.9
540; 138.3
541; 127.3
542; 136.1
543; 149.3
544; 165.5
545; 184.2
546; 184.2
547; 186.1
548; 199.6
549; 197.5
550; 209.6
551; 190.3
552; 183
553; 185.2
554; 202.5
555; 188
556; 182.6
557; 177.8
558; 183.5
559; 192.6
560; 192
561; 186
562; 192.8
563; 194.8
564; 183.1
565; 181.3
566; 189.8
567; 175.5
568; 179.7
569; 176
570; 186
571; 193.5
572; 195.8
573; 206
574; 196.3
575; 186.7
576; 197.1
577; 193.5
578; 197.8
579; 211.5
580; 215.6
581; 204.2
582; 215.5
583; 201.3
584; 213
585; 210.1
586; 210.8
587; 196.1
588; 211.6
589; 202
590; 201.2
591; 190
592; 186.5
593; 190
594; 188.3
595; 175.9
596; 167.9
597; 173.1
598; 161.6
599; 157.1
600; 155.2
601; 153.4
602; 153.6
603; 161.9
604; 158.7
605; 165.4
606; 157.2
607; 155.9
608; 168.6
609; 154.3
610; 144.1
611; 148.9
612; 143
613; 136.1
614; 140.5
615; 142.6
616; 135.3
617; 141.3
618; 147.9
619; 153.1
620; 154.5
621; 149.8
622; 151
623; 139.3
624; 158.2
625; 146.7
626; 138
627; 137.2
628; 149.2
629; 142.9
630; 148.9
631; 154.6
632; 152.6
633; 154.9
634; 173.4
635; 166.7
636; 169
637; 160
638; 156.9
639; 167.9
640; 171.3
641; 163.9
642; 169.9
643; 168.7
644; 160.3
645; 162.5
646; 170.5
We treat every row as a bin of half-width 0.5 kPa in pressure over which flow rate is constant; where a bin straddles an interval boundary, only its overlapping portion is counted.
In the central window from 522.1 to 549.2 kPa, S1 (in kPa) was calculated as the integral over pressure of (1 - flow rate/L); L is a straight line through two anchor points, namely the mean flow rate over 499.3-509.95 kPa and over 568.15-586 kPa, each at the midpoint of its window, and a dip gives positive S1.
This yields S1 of 6.2 kPa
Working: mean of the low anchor 260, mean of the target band 181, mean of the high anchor 200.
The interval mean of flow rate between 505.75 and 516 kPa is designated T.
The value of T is 235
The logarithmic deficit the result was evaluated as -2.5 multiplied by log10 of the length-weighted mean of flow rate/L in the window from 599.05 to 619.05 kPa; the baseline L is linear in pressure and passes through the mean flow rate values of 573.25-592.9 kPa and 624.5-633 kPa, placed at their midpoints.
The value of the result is 0.13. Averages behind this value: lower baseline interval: 202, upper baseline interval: 147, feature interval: 151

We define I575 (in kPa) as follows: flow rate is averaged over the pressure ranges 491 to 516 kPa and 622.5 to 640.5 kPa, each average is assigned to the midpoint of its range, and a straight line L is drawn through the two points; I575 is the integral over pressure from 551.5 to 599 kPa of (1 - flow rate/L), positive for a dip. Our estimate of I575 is 2.2 kPa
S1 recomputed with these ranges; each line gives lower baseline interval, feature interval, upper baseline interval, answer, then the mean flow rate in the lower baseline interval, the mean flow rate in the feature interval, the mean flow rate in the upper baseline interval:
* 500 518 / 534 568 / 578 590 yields 7.5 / 245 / 174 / 208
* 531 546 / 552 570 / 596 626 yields -3.8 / 154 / 186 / 152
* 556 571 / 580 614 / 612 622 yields -3.3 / 185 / 176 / 145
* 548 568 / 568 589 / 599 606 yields -3.1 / 189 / 200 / 158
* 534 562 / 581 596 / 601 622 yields -3.8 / 172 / 199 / 151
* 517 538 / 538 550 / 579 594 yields 2.3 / 202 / 164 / 203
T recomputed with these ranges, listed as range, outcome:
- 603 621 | 150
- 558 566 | 189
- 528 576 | 180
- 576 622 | 173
